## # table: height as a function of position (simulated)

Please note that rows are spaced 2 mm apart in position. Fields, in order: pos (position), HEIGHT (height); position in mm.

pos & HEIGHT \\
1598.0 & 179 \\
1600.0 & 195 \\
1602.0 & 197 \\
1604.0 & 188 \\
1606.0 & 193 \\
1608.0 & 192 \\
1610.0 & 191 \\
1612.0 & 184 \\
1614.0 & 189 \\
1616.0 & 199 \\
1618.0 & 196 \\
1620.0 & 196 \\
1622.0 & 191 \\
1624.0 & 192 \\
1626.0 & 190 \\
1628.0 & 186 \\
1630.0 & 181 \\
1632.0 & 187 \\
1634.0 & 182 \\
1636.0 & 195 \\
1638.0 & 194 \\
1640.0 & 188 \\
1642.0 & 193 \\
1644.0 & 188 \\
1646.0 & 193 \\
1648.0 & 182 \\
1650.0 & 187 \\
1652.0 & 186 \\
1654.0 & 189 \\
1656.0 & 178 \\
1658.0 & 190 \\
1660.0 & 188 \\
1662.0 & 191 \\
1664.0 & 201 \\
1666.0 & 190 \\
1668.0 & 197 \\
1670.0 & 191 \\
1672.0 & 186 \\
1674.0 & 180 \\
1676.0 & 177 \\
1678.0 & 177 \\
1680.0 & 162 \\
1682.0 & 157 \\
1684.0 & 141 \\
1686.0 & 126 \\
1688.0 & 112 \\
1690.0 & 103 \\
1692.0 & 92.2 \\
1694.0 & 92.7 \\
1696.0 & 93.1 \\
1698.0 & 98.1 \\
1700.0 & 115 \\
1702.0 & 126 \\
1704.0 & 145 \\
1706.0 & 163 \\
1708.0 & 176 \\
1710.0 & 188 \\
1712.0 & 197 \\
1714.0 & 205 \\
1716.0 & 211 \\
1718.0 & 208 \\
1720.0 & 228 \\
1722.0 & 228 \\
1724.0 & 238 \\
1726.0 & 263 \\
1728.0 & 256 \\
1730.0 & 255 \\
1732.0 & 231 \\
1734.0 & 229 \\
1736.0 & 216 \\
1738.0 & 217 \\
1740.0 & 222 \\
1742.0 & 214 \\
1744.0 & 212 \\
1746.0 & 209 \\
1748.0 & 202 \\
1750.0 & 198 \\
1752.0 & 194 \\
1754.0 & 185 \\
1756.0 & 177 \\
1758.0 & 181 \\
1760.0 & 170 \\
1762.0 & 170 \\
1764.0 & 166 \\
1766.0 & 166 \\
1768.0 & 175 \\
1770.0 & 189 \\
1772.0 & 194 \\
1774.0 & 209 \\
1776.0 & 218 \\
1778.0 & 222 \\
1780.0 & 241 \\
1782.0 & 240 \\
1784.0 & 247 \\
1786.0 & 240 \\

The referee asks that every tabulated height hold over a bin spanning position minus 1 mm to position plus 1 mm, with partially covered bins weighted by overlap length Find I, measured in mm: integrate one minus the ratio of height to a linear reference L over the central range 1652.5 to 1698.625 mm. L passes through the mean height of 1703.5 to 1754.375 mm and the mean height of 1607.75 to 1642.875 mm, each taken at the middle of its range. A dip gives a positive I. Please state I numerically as 9.8 mm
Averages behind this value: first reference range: 190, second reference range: 212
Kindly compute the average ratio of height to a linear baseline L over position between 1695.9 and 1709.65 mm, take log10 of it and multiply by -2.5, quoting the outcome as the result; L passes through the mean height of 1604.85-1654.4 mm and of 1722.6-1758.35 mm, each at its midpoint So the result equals 0.46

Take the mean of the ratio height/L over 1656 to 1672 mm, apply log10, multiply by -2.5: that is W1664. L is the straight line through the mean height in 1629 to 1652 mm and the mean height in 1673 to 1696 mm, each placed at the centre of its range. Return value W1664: -0.19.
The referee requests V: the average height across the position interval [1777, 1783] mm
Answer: 234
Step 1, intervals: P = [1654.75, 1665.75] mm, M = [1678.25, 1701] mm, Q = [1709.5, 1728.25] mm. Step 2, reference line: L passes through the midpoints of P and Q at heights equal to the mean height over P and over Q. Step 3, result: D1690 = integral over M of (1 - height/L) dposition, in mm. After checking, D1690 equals 9.5 mm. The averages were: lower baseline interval 190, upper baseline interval 222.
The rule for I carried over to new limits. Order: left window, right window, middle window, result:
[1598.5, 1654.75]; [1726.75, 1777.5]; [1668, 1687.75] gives 3.0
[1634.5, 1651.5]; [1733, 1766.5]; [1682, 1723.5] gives 8.6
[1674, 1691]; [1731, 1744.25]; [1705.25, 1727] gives -2.0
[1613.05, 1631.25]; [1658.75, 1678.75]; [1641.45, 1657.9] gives 0.2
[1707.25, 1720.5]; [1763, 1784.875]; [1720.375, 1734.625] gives -2.8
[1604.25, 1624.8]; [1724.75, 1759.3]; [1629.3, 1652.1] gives 1.0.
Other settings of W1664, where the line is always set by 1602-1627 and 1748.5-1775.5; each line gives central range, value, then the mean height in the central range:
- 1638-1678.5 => 0.01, 188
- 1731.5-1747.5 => -0.18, 218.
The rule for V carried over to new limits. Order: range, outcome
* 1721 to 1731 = 248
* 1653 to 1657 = 184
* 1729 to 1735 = 238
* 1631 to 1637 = 188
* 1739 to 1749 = 212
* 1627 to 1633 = 185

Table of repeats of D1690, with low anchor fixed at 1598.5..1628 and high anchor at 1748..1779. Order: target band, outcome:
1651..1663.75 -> 0.2 mm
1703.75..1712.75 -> 0.7 mm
